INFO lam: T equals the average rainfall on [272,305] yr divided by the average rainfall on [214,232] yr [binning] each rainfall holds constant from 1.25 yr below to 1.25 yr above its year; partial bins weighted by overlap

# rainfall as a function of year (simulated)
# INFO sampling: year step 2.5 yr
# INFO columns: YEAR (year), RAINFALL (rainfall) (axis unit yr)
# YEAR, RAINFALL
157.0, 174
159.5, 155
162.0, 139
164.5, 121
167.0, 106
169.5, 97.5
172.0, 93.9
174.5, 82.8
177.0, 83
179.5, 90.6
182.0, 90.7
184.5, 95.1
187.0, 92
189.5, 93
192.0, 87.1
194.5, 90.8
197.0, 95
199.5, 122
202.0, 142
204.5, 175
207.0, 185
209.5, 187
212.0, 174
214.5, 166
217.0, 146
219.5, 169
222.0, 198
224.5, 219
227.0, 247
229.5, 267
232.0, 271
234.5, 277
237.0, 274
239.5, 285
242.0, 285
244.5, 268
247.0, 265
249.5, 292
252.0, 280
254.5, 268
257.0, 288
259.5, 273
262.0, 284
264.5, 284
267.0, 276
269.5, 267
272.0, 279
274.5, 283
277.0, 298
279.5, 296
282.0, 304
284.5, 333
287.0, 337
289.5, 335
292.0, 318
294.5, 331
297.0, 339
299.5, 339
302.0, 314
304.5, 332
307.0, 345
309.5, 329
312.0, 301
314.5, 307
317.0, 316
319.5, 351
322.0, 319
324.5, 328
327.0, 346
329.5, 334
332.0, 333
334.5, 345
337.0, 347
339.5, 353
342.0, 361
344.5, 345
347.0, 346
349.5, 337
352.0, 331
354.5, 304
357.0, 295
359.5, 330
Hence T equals 1.53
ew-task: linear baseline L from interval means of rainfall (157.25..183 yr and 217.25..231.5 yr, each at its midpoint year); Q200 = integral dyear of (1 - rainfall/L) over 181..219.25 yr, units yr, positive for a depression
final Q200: 9.1 yr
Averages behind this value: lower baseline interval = 109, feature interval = 131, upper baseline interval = 217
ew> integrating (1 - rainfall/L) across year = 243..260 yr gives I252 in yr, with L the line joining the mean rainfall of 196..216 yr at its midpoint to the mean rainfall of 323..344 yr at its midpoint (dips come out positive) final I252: -4.1 yr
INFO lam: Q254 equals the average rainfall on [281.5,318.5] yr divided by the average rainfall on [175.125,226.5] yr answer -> 2.40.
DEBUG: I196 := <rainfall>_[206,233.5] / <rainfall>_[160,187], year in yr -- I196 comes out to 2.01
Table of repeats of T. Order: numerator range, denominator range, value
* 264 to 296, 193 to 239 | 1.60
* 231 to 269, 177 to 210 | 2.40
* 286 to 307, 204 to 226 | 1.83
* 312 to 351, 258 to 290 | 1.14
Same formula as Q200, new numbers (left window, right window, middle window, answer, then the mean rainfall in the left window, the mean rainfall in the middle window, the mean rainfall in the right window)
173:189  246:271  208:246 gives -4.86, 89.3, 229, 278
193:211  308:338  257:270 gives -2.26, 142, 278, 330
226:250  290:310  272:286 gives 0.46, 273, 301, 331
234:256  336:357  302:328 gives -0.63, 277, 327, 338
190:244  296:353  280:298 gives -2.42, 193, 327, 335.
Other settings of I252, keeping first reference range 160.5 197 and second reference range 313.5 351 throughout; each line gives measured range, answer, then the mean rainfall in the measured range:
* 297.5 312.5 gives -1.7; 329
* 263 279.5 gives -2.7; 282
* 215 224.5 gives -0.9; 177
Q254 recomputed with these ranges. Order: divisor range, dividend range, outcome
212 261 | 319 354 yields 1.37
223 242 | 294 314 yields 1.24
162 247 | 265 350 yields 1.97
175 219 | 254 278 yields 2.25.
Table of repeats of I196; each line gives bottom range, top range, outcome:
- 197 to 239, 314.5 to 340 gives 1.68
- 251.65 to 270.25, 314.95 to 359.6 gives 1.20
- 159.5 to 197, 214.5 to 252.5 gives 2.48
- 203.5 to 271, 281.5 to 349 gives 1.37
